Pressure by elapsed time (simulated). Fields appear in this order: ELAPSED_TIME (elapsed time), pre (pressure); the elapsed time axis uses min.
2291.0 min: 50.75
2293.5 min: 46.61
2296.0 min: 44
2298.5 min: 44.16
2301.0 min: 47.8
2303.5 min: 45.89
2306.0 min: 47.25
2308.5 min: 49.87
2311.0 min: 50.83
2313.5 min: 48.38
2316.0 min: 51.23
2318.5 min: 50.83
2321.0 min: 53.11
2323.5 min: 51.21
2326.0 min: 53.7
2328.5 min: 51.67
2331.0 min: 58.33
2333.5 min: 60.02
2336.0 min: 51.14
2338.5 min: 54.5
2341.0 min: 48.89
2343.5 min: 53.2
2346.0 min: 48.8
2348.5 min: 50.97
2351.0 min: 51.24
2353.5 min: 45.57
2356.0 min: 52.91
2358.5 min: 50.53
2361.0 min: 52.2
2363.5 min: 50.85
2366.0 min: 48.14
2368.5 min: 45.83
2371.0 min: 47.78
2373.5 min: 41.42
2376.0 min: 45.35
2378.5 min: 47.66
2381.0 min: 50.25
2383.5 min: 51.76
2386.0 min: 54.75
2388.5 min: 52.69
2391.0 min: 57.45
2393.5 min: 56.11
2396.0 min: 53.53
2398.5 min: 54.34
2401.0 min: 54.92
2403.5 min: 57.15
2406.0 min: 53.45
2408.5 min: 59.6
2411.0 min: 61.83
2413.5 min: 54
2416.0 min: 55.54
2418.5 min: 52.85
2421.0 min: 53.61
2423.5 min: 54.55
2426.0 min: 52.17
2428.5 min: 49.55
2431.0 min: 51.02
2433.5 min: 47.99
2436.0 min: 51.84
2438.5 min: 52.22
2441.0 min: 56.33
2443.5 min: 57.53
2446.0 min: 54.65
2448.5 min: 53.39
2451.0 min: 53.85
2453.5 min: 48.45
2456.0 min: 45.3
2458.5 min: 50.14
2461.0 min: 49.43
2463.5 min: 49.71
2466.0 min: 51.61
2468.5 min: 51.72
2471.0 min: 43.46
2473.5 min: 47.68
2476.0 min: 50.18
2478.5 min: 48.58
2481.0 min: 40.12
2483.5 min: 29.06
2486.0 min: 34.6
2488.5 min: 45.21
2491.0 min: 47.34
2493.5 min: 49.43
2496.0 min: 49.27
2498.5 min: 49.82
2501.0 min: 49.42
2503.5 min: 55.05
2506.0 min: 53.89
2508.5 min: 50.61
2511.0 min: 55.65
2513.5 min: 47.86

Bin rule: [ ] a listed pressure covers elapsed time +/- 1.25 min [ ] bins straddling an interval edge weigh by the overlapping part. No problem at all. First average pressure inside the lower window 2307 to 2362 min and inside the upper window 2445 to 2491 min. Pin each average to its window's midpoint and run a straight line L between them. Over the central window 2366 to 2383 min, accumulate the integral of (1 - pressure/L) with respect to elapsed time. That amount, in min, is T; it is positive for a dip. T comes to 1.2 min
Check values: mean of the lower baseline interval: 51.8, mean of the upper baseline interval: 47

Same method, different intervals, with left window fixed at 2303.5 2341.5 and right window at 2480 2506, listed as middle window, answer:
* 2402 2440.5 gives -4.6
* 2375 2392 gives -0.6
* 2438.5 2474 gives -3.2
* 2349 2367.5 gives 0.1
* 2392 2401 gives -1.0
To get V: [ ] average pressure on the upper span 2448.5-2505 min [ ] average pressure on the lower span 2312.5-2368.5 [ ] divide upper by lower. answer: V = 0.92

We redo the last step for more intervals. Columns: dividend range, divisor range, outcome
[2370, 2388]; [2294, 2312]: 1.03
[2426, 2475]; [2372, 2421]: 0.95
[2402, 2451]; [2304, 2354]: 1.05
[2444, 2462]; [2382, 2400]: 0.94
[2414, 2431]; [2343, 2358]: 1.05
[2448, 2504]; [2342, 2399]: 0.94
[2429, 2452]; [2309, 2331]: 1.03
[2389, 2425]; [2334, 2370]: 1.10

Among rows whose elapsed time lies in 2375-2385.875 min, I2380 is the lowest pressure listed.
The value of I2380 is 45.35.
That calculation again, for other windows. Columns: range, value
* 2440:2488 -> 29.06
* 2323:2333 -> 51.21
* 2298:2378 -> 41.42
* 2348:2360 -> 45.57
